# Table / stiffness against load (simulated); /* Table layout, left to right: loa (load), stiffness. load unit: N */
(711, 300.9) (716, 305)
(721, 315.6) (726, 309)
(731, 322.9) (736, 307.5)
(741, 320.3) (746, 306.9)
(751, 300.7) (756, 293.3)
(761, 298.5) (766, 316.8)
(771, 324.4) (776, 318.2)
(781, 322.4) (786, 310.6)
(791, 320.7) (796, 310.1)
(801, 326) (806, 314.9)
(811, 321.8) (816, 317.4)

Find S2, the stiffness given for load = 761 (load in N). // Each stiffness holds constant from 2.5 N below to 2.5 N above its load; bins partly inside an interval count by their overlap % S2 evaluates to 298.5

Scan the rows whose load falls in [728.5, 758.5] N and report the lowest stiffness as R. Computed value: 293.3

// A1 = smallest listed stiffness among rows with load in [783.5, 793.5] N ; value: 310.6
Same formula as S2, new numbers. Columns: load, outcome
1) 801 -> 326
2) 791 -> 320.7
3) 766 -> 316.8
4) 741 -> 320.3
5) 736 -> 307.5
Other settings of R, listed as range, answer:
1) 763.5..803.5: 310.1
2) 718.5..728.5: 309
